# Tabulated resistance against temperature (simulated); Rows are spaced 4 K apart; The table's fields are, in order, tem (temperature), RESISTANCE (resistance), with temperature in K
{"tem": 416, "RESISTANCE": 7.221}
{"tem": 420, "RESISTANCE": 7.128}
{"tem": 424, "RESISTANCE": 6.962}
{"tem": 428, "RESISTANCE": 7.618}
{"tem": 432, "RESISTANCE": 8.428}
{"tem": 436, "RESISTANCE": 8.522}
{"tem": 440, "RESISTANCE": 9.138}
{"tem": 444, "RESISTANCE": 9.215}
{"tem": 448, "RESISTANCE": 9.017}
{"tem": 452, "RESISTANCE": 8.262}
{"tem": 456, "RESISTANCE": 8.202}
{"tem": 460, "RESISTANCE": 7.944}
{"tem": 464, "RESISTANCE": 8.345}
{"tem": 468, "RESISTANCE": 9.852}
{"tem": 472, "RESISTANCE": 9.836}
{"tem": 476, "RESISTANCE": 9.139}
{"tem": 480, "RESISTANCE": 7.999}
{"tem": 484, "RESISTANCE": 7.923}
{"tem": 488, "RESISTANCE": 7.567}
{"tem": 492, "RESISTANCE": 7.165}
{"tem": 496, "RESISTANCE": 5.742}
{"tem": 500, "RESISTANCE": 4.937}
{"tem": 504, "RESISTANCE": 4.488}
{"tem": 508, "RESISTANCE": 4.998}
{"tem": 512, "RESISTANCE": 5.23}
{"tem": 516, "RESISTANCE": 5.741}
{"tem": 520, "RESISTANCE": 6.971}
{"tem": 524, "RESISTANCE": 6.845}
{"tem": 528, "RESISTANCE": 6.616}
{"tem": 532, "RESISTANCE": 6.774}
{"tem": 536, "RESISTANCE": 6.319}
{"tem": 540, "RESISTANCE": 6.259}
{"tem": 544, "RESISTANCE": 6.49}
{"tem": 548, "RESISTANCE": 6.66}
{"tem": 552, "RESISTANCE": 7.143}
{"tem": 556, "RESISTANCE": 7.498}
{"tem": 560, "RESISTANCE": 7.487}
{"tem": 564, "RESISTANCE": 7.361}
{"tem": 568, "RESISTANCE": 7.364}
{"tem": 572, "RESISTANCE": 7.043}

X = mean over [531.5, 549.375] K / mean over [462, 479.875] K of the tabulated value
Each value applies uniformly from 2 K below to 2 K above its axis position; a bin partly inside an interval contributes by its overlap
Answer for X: 0.71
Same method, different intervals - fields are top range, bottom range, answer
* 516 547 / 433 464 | 0.76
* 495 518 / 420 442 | 0.64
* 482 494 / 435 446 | 0.84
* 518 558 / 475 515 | 1.05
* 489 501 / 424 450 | 0.72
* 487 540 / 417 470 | 0.73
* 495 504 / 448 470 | 0.60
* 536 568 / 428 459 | 0.81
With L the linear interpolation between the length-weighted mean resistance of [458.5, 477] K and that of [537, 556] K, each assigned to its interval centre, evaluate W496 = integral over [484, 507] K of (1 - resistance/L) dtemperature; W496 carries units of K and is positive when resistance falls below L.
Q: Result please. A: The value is 6.0 K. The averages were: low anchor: 9.05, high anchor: 6.71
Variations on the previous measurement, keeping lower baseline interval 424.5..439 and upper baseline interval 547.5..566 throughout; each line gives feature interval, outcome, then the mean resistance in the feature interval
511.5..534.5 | 3.3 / 6.44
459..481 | -3.0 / 8.93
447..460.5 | -0.6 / 8.35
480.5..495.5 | 0.6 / 7.42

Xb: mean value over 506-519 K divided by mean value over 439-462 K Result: 0.6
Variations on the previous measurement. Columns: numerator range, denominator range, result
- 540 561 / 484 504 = 1.10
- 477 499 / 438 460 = 0.83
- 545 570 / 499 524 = 1.31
